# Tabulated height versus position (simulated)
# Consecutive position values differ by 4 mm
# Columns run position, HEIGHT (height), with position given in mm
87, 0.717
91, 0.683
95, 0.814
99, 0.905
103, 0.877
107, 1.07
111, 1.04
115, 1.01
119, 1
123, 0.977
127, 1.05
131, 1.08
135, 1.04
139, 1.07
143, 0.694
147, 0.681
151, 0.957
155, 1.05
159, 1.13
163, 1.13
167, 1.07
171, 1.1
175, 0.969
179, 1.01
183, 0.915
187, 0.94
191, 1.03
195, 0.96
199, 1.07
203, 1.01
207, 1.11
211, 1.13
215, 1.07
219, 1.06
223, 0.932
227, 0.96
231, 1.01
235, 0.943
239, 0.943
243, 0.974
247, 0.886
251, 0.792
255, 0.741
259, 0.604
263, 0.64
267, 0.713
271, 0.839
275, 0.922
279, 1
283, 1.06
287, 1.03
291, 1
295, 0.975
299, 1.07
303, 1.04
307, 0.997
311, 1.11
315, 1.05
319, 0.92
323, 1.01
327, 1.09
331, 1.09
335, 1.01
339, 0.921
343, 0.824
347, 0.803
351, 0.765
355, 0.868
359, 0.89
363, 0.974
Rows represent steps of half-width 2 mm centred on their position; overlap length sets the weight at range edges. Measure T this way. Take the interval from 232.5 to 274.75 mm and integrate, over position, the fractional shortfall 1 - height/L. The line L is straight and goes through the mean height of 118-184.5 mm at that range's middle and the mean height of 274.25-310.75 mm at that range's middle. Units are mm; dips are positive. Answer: 8.2 mm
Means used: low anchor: 0.996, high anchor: 1.02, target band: 0.815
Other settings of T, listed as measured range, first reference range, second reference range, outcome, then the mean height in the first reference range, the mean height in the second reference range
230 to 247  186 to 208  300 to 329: 1.14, 1.02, 1.03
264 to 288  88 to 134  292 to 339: 2.42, 0.952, 1.03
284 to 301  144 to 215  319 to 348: -0.74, 1.01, 0.967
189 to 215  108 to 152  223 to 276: -4.66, 0.966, 0.845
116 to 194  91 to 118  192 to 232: -1.14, 0.934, 1.03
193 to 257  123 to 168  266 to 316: 1.07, 0.993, 0.989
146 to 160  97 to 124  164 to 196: 0.49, 0.983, 1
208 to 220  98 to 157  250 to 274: -4.10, 0.968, 0.727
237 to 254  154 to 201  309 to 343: 2.22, 1.03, 1.01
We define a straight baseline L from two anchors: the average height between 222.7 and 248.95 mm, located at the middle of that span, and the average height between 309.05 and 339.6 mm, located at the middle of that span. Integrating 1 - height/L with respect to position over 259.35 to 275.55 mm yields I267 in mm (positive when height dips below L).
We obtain 3.8 mm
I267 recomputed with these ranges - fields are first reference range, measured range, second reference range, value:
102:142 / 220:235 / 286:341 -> 0.73 mm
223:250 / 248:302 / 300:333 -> 6.19 mm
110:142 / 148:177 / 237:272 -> -2.69 mm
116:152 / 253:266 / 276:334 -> 4.42 mm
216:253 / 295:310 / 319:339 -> -0.45 mm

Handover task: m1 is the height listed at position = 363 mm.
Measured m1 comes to 0.974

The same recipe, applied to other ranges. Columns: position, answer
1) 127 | 1.05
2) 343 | 0.824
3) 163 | 1.13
